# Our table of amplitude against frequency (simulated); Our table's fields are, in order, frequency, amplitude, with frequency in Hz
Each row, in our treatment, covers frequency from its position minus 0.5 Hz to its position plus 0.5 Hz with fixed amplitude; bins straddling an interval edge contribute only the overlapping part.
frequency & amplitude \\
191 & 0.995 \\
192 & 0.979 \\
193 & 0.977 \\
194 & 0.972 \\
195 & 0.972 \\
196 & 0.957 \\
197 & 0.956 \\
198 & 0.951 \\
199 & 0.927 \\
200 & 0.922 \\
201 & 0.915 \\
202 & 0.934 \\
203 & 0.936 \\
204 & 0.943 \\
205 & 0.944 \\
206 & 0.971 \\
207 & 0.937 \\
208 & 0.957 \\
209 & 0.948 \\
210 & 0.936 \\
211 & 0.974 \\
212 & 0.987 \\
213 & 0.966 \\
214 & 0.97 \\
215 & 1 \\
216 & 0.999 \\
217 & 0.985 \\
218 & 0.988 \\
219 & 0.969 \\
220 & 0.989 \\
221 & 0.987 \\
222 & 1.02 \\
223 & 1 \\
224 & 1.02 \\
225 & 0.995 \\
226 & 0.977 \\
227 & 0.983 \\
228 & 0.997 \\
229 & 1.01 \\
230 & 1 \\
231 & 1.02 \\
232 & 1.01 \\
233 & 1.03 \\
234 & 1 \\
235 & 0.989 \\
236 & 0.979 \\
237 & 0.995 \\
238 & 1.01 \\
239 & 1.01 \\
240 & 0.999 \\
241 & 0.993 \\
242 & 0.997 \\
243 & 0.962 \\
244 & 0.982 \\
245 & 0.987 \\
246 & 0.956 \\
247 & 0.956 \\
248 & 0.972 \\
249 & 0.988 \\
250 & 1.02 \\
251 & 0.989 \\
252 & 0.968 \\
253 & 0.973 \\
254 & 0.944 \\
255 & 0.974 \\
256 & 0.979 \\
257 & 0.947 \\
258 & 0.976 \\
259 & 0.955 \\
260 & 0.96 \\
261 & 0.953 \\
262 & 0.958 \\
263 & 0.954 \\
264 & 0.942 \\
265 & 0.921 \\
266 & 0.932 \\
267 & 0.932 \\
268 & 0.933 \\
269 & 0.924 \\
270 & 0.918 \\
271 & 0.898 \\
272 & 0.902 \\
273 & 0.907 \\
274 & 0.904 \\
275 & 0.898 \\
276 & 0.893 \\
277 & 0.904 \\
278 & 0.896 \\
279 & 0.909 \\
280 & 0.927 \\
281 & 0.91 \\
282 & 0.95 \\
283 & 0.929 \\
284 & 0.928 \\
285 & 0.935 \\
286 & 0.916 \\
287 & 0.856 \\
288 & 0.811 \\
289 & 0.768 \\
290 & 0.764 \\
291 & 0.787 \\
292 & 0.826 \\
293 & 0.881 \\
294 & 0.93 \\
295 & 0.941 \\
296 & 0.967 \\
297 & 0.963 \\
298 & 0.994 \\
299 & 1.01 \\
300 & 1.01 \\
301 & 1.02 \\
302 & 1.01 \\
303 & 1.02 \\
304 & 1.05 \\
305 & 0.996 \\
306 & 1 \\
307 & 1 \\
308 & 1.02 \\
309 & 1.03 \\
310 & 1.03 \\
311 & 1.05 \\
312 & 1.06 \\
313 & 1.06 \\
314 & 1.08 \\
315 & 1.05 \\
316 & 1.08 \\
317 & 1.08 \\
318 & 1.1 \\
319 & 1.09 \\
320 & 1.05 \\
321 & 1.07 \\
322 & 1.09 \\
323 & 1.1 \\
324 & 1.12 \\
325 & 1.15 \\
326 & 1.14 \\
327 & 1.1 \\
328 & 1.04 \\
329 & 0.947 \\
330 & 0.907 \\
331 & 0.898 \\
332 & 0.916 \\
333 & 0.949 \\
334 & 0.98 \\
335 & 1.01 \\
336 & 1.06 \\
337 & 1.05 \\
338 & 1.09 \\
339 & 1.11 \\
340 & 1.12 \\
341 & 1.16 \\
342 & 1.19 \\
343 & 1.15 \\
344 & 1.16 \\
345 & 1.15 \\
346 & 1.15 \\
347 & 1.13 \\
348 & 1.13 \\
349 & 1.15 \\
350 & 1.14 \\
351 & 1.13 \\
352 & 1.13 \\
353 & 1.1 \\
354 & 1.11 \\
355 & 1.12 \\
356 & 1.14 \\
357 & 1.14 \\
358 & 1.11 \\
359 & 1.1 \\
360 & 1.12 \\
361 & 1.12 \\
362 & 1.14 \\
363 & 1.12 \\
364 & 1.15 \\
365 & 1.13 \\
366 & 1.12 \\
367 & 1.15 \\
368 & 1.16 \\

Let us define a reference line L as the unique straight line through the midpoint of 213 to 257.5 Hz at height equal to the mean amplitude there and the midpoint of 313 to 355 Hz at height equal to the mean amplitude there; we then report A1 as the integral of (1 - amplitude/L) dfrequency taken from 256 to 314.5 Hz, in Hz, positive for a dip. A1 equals 5.2 Hz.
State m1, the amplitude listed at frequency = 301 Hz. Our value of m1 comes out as 1.02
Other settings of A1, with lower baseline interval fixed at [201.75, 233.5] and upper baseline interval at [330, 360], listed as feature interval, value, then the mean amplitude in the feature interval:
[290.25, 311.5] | 1.59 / 0.975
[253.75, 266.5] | 0.81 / 0.954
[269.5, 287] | 2.08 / 0.912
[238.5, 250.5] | 0.23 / 0.985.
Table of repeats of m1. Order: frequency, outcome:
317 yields 1.08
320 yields 1.05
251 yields 0.989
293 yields 0.881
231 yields 1.02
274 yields 0.904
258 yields 0.976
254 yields 0.944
